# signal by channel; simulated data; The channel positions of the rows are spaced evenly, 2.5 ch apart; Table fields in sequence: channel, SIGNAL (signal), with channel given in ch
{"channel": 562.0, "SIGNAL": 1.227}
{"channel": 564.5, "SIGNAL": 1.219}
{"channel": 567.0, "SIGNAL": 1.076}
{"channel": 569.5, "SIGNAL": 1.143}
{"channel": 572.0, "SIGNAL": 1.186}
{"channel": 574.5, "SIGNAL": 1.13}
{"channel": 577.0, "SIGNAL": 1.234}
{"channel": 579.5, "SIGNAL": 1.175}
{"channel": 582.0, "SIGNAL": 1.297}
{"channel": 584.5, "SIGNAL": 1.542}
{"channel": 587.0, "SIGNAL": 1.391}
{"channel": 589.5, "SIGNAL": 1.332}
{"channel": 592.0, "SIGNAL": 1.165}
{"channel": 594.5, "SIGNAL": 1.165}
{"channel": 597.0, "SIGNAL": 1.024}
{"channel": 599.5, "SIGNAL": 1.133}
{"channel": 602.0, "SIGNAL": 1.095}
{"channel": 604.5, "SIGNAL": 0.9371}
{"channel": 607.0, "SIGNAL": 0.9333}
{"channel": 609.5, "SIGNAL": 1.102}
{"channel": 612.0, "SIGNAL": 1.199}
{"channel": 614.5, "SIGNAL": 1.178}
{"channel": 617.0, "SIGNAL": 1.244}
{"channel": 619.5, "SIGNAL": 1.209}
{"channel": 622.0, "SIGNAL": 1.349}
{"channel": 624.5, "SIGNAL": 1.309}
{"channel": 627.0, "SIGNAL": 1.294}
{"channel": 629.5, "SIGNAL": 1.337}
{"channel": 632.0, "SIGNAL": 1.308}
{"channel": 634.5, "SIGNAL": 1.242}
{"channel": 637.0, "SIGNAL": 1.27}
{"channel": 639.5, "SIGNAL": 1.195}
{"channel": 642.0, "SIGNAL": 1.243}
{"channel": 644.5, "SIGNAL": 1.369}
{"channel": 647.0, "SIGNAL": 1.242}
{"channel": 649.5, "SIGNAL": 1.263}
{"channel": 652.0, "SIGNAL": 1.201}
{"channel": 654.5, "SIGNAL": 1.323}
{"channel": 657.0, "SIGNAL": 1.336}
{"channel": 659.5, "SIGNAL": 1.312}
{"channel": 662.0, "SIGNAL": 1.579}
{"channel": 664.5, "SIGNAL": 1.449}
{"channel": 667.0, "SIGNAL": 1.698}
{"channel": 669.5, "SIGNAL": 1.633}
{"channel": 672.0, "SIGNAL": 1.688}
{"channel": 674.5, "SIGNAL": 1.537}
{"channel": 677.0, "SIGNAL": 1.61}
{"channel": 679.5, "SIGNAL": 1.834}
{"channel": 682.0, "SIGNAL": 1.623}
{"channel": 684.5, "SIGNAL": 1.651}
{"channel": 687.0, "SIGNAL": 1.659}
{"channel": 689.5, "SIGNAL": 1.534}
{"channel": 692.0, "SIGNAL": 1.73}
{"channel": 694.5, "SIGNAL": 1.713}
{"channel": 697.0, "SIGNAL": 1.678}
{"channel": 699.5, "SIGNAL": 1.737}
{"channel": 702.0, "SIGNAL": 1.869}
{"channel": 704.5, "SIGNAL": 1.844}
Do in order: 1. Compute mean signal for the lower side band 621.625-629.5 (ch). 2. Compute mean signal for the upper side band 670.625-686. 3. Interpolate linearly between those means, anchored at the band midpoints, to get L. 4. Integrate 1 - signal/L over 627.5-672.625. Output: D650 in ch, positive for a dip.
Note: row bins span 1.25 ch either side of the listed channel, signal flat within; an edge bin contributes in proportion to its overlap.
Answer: 3.4 ch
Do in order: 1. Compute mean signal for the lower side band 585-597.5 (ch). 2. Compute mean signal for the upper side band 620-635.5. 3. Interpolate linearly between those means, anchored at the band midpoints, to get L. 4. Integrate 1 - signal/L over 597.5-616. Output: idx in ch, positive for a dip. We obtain 2.74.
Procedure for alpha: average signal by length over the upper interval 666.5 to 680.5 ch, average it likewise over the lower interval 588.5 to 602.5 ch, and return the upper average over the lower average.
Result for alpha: 1.44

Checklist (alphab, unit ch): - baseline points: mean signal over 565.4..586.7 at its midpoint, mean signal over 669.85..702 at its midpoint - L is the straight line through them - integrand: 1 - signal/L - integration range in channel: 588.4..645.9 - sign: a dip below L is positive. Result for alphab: 8.0 ch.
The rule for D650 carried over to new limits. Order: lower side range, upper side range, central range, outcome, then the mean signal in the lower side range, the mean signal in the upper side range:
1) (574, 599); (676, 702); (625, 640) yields 1.7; 1.25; 1.69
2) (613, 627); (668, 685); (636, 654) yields 2.2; 1.26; 1.65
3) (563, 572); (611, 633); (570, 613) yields 0.9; 1.15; 1.27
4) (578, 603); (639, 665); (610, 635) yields 0.3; 1.23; 1.32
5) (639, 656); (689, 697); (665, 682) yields -1.8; 1.27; 1.67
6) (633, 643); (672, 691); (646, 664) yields 0.9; 1.24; 1.64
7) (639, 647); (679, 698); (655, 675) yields -0.7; 1.27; 1.67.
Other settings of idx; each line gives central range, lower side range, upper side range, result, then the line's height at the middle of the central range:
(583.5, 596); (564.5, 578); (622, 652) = -1.2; 1.19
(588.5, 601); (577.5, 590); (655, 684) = 1.9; 1.37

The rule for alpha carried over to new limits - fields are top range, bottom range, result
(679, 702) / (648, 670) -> 1.20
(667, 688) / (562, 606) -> 1.39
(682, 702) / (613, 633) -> 1.32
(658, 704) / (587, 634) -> 1.38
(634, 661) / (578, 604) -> 1.04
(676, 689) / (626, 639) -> 1.30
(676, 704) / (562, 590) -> 1.37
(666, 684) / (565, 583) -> 1.41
